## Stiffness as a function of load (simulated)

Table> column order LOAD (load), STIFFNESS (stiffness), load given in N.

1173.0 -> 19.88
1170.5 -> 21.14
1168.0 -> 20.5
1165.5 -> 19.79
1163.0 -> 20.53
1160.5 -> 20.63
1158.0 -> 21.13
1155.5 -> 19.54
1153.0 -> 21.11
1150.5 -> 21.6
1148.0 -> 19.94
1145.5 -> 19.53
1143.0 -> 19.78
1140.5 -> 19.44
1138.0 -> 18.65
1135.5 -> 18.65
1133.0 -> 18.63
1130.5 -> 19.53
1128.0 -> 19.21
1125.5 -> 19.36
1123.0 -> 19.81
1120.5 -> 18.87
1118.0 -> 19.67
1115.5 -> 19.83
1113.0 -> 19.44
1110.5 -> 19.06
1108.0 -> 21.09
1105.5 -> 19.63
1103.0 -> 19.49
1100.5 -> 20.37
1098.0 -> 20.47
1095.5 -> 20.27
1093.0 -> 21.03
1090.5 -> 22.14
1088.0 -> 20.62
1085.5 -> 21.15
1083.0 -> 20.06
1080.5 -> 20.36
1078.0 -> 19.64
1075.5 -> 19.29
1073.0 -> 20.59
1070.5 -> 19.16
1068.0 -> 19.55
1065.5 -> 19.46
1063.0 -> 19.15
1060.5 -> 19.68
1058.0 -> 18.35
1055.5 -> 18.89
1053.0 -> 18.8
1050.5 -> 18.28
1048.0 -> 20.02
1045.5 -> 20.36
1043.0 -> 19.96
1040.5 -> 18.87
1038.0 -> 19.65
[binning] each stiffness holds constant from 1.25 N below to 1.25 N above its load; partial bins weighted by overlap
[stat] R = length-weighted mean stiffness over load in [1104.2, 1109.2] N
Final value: 20.3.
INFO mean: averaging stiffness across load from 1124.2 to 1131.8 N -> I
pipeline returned 19.4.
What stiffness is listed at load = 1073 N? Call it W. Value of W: 20.59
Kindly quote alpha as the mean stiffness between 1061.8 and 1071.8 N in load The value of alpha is 19.3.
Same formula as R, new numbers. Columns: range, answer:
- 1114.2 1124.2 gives 19.5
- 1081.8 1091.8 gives 21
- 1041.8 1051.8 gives 19.6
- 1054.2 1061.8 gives 19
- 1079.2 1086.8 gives 20.5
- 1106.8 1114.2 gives 19.9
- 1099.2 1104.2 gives 19.9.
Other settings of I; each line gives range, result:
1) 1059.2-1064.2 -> 19.4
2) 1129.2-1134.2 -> 19.1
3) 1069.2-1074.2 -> 19.9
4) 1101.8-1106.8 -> 19.6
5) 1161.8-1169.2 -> 20.3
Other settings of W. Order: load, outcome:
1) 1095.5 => 20.27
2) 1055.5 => 18.89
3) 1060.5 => 19.68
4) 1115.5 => 19.83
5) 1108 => 21.09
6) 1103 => 19.49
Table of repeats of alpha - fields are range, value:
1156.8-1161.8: 20.9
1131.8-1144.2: 19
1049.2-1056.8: 18.7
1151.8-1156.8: 20.3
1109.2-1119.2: 19.5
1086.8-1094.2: 21.3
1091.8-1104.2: 20.3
